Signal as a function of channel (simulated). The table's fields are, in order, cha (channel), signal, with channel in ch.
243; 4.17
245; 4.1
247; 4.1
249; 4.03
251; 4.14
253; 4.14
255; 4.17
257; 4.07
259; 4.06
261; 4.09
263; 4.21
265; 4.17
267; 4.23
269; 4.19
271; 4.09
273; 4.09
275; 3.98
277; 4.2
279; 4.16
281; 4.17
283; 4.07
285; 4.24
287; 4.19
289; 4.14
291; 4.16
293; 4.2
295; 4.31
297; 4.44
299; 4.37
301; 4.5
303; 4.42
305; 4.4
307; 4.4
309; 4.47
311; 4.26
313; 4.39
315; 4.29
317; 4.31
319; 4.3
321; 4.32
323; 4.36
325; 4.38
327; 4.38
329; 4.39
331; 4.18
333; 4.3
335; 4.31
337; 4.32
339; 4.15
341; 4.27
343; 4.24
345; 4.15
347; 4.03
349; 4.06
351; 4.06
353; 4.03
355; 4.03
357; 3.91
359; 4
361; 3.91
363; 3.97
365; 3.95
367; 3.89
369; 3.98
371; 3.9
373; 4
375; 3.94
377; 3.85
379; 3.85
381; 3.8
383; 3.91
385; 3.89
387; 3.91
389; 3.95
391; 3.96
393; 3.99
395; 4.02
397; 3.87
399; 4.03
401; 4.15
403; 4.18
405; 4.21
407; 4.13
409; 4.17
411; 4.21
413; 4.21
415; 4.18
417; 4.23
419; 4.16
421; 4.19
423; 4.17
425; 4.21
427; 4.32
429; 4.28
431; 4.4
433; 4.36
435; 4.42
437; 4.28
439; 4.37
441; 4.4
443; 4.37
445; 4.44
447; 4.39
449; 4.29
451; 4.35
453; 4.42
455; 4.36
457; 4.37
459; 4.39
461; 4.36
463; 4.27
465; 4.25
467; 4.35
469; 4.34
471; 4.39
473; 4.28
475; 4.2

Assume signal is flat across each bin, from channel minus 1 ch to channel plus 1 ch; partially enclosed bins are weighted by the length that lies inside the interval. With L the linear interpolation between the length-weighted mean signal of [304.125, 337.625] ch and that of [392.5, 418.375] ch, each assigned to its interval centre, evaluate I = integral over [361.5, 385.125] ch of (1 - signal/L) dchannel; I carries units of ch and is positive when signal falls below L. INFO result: 1.7 ch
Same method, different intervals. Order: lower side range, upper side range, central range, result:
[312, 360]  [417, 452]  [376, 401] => 1.99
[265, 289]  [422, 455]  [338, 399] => 3.93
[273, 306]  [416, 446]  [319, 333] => -0.23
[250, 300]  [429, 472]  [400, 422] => 0.68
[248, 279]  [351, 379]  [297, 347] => -3.71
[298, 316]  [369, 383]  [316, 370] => -0.27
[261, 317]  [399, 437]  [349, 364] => 0.87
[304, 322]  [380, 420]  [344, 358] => 0.61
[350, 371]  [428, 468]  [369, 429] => 1.21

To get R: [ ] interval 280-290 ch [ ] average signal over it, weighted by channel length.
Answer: 4.16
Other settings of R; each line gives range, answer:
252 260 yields 4.11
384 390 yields 3.92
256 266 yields 4.12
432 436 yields 4.39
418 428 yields 4.21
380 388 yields 3.88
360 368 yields 3.93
